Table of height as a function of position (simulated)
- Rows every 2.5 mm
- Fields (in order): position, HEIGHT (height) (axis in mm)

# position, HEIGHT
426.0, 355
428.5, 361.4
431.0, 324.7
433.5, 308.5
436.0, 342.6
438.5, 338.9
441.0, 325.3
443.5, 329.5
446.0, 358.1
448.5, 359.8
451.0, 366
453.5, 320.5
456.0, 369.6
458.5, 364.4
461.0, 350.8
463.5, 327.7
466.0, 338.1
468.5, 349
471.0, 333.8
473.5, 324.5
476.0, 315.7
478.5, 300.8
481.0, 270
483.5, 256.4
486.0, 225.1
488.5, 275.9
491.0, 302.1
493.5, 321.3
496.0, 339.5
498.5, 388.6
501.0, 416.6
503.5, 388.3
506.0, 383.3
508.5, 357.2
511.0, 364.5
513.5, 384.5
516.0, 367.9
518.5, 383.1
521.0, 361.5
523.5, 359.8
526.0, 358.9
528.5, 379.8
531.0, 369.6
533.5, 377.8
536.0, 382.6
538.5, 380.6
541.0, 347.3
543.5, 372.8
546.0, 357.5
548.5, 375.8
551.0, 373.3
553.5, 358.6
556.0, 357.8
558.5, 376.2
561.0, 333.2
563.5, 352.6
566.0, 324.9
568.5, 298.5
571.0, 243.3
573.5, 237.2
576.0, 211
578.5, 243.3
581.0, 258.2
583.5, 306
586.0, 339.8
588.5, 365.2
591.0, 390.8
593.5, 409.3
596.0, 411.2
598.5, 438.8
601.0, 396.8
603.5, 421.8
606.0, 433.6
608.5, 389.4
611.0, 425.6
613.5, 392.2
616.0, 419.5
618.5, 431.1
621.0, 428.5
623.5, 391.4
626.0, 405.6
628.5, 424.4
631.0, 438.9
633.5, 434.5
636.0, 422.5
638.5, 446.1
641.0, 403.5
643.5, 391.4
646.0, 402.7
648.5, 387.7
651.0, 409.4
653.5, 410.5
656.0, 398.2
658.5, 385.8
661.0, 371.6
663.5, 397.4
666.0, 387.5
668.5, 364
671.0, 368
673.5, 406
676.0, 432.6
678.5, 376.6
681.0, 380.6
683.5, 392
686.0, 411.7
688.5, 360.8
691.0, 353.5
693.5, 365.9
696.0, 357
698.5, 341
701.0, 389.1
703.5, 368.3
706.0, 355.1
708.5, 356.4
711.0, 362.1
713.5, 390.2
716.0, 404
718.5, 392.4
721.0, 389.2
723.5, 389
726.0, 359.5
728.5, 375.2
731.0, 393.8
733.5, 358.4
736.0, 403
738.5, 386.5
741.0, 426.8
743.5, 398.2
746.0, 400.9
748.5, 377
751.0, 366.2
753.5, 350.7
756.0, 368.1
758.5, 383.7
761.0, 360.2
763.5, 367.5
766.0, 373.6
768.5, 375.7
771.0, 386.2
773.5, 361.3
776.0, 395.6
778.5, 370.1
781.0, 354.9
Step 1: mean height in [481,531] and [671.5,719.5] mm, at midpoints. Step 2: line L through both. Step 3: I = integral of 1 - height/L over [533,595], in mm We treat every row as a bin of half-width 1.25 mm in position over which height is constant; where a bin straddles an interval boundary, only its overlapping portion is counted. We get 3.7 mm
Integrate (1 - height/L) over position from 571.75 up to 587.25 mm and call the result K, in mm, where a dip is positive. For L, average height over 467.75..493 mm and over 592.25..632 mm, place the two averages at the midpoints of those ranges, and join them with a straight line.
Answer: 4.9 mm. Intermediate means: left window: 295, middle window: 265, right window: 416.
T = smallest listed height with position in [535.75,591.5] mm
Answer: 211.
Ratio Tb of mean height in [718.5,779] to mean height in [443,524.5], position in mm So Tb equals 1.1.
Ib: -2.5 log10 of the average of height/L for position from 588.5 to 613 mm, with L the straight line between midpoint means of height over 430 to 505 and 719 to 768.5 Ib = -0.16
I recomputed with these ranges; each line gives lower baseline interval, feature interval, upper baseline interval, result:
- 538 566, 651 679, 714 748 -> -0.9 mm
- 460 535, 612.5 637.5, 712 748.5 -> -3.5 mm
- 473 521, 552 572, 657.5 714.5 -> 1.0 mm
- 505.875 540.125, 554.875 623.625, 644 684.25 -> 4.3 mm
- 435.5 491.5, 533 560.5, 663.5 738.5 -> -2.0 mm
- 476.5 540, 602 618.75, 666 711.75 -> -2.4 mm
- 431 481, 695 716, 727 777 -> 0.3 mm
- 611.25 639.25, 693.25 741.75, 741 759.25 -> 1.7 mm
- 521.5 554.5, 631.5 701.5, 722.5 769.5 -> -3.0 mm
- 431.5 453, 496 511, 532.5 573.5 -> -1.6 mm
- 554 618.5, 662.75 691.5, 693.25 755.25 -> -1.3 mm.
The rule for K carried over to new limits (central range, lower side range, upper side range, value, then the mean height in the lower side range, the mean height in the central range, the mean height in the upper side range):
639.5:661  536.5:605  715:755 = -2.0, 345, 398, 385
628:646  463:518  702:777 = -3.0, 334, 422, 379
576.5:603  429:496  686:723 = -0.3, 324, 354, 372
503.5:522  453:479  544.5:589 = -2.5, 337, 373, 317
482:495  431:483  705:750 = 2.4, 333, 277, 384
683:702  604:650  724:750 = 1.4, 415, 370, 388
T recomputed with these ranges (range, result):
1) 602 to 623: 389.4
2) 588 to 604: 365.2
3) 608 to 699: 341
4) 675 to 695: 353.5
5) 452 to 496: 225.1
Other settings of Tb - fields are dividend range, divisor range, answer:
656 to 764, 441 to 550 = 1.09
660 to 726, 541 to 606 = 1.10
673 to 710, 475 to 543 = 1.08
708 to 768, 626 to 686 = 0.95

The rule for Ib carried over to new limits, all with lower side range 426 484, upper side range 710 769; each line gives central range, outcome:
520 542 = -0.069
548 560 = -0.051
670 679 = -0.078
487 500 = 0.048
